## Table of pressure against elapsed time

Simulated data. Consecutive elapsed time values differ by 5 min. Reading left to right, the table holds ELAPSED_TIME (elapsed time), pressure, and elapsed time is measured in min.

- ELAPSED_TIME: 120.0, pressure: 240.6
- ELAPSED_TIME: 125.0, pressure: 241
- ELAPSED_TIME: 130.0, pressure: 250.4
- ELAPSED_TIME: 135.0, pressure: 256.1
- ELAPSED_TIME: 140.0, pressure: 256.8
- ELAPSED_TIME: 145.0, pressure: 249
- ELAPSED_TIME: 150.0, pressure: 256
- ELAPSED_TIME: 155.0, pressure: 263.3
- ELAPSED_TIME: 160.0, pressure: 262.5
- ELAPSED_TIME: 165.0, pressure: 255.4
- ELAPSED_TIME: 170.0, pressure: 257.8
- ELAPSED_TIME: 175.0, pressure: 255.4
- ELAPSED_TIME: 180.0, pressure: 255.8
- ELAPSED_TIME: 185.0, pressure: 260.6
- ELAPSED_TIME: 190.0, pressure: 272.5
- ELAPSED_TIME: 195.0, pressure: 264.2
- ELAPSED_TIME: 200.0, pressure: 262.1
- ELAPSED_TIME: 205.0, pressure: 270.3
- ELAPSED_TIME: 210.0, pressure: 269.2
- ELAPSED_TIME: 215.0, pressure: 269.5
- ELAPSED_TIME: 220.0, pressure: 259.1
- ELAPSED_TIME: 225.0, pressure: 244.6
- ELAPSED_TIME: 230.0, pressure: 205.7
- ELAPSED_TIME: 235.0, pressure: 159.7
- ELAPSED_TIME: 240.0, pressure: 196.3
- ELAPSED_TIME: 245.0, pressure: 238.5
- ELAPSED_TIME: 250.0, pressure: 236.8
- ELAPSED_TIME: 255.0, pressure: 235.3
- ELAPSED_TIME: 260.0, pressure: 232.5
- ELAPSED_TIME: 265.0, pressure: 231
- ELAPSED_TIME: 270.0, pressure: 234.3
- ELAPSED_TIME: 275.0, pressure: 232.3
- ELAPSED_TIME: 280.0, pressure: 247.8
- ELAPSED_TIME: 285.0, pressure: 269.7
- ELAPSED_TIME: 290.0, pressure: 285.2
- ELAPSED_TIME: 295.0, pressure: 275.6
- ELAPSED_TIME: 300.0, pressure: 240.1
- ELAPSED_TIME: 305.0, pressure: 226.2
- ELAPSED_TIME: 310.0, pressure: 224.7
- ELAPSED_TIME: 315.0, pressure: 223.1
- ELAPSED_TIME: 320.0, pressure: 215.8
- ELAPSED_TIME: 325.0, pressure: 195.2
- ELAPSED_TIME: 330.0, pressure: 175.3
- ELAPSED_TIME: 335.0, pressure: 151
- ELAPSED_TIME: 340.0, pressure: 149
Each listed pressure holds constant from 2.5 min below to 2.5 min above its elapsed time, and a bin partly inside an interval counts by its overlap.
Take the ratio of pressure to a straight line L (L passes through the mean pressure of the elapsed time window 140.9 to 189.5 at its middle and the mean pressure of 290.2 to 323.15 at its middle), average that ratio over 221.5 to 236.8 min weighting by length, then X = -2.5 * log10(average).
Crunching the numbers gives 0.19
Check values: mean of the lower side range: 258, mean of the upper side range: 237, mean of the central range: 209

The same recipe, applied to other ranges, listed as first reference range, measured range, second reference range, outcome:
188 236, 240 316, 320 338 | -0.16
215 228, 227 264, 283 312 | 0.17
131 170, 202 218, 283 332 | -0.09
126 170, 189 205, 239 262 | -0.10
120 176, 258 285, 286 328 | 0.01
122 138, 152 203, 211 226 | -0.02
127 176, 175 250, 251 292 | 0.03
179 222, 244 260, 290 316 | 0.08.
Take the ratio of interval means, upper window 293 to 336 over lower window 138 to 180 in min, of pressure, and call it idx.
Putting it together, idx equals 0.8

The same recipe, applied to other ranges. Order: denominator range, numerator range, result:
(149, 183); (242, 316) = 0.94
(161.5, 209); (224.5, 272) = 0.84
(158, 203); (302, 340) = 0.76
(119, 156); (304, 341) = 0.78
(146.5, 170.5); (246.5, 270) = 0.91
